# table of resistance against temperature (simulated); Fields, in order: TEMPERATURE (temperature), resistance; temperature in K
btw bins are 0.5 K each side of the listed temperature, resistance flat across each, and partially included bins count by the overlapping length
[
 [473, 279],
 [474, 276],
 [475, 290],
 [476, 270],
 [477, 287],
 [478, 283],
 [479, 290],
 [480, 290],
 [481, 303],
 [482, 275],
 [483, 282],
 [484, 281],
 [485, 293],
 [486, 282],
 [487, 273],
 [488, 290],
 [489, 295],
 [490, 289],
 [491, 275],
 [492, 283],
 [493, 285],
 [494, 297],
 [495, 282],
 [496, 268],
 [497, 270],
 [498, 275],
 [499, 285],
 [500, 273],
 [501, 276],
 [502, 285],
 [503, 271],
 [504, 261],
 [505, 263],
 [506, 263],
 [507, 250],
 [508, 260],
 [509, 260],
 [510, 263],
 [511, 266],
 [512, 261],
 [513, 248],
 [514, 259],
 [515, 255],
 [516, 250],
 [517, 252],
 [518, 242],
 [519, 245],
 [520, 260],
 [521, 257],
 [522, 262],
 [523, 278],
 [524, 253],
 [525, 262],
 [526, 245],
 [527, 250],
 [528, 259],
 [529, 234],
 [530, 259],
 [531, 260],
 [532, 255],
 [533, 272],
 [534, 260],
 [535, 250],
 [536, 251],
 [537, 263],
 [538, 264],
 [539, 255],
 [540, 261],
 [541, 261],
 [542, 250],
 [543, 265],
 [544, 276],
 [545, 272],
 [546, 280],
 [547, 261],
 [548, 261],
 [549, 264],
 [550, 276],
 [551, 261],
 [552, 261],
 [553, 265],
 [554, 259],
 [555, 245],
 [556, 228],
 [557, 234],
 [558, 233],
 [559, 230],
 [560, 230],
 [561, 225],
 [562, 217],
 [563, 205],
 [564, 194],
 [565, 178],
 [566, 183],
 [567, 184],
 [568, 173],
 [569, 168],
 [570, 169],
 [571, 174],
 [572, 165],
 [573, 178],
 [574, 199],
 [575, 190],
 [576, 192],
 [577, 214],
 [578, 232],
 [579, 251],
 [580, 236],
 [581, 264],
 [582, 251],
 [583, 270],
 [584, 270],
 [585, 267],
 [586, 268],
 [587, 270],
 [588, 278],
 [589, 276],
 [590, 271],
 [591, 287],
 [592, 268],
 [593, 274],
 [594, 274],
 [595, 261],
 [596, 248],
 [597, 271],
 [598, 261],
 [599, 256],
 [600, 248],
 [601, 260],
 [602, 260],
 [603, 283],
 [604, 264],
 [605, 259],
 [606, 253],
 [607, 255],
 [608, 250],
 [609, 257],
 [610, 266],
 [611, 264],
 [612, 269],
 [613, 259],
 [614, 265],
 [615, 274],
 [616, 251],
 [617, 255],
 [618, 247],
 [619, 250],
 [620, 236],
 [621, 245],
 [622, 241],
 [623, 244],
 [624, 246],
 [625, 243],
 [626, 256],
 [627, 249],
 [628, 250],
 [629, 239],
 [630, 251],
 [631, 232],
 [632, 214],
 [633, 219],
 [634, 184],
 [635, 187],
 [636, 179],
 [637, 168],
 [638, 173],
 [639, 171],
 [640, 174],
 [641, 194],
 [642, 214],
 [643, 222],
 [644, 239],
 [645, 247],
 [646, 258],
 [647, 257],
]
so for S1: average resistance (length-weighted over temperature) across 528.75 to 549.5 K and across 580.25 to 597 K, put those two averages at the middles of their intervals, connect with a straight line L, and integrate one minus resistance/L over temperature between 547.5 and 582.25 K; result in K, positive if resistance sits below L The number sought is 5.9 K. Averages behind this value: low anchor 261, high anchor 268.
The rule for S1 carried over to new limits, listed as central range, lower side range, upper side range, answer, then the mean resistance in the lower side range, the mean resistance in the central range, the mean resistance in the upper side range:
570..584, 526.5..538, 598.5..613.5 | 2.3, 256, 217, 260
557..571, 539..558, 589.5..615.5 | 3.3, 259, 200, 264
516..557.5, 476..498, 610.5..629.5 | 2.2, 284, 258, 252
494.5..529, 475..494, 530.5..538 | 1.2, 285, 262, 259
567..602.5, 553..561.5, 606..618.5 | 1.4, 237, 239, 259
